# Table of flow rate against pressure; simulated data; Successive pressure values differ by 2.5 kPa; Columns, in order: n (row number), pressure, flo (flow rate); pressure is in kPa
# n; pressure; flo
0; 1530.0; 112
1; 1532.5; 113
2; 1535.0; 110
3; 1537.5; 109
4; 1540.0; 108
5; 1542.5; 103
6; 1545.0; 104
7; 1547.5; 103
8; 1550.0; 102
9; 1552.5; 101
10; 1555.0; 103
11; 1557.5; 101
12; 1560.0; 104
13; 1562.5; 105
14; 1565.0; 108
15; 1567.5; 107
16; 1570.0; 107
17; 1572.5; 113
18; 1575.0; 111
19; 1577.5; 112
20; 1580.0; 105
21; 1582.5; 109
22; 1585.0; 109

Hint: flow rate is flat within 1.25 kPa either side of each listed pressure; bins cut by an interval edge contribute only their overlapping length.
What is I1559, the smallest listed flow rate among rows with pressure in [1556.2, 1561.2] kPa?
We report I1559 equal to 101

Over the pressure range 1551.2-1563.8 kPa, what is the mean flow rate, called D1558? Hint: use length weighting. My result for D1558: 103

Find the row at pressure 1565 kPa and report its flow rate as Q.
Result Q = 108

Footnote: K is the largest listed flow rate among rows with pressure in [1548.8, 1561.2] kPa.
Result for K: 104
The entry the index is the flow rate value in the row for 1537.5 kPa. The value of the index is 109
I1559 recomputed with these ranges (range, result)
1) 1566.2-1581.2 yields 105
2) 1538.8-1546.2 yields 103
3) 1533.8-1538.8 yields 109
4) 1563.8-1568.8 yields 107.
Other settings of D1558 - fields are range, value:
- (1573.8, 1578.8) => 111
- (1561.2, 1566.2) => 106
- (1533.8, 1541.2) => 109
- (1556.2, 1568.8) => 105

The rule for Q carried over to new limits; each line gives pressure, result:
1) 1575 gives 111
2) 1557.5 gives 101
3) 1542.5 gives 103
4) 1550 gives 102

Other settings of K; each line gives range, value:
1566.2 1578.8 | 113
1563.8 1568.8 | 108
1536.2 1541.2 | 109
